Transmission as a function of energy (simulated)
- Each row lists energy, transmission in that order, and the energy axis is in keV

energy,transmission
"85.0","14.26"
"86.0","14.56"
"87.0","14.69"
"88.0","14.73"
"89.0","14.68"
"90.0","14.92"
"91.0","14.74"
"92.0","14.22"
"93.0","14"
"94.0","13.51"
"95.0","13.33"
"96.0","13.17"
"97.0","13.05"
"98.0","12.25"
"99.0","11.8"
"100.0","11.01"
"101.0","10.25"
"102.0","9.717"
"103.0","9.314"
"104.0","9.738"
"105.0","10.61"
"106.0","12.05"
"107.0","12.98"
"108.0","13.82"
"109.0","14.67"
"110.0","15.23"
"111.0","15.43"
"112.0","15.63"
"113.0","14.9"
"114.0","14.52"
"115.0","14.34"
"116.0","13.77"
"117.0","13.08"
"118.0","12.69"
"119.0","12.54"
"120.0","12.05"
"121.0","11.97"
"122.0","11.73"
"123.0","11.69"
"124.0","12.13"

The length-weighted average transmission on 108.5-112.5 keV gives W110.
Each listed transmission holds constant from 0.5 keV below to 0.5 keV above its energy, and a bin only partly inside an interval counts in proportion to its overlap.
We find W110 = 15.2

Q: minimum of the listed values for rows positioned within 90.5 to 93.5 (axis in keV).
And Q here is 14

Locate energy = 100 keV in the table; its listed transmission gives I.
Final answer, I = 11.01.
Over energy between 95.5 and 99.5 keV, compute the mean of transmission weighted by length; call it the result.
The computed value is 12.6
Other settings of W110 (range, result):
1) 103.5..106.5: 10.8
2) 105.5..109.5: 13.4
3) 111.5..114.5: 15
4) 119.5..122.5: 11.9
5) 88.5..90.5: 14.8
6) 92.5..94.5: 13.8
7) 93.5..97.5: 13.3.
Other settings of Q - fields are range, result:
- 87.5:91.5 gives 14.68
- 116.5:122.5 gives 11.73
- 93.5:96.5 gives 13.17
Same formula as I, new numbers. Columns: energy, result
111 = 15.43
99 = 11.8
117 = 13.08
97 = 13.05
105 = 10.61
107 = 12.98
